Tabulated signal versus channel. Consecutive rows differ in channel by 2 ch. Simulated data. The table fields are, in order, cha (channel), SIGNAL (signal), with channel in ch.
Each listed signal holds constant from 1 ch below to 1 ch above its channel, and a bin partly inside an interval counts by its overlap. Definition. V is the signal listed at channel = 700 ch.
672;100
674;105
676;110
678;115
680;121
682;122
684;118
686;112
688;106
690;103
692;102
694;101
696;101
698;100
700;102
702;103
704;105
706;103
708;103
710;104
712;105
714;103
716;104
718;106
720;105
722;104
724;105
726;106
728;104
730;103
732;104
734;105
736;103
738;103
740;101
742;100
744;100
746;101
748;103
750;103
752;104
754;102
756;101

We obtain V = 102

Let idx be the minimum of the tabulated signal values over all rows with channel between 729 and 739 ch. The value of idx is 103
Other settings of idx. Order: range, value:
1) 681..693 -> 102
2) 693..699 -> 100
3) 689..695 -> 101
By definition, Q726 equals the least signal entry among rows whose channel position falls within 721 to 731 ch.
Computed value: 103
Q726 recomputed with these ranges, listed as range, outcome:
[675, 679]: 110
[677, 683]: 115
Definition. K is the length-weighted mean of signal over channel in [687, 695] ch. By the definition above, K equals 103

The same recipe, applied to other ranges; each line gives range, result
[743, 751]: 102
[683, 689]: 112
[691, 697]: 101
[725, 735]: 104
